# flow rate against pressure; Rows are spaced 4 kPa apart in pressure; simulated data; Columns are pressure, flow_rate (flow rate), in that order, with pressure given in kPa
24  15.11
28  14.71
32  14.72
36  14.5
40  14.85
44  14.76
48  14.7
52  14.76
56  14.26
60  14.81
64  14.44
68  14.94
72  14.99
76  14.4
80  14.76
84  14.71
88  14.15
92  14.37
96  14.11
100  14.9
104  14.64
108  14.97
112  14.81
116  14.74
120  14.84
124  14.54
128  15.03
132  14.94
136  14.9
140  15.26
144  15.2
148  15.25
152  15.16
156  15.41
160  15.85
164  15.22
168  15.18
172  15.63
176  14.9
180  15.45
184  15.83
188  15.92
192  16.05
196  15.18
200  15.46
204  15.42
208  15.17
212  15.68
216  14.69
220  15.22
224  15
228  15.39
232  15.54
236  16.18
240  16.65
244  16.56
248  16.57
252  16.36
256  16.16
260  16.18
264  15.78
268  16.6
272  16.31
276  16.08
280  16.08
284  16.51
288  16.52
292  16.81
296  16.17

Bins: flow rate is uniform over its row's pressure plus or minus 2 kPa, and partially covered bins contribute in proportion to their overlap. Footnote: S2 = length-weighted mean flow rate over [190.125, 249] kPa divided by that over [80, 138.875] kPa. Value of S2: 1.1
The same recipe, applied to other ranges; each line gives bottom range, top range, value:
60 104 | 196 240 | 1.06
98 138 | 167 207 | 1.05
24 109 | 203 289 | 1.09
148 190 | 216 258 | 1.03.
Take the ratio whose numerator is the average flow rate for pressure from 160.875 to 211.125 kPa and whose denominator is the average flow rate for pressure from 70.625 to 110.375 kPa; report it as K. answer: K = 1.06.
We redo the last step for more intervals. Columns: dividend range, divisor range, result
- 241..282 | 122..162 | 1.07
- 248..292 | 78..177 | 1.09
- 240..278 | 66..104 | 1.12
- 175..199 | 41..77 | 1.06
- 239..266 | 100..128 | 1.10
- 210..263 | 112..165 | 1.05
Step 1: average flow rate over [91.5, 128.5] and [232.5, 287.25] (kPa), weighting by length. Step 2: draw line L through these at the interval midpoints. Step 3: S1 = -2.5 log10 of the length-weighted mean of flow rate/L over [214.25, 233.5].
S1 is 0.05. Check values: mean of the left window 14.7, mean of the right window 16.3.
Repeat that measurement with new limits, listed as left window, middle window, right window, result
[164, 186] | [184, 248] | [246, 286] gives 0.009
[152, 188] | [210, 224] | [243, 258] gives 0.058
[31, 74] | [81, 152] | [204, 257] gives 0.021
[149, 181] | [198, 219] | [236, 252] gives 0.049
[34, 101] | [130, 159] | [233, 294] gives 0.008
